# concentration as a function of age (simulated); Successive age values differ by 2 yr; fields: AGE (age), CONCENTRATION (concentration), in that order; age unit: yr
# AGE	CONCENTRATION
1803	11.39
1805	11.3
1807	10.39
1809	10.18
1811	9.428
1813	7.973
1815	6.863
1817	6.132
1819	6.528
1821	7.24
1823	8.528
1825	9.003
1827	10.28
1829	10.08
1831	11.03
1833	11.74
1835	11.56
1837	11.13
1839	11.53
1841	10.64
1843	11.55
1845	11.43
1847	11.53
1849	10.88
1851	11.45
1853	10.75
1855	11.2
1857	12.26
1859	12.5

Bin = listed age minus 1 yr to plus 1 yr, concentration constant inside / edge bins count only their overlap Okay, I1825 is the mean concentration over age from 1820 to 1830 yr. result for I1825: 9.03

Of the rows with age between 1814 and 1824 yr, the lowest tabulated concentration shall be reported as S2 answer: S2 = 6.132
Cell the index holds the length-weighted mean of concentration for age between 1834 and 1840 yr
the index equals 11.4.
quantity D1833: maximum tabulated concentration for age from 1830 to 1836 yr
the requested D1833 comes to 11.74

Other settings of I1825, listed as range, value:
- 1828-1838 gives 11.1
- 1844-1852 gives 11.3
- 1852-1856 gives 11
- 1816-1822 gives 6.63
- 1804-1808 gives 10.8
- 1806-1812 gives 10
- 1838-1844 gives 11.2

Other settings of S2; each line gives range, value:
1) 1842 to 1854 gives 10.75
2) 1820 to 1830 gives 7.24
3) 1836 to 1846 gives 10.64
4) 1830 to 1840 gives 11.03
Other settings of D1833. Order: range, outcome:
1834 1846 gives 11.56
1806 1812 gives 10.39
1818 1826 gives 9.003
